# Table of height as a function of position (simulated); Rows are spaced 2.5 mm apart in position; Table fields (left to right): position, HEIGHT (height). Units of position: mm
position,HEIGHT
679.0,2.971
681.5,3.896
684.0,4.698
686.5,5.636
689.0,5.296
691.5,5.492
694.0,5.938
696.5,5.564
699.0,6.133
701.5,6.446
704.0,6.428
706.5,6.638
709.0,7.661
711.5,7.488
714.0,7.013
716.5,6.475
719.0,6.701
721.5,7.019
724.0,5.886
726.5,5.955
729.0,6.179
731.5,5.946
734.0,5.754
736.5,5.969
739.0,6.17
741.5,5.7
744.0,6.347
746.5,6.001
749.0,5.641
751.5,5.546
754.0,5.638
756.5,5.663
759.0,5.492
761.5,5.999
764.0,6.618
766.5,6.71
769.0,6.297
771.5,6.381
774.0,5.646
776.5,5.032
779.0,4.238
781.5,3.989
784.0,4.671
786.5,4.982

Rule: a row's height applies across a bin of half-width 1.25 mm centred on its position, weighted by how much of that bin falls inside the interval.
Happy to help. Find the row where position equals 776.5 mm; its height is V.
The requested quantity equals 5.032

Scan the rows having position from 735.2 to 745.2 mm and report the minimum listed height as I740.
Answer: 5.7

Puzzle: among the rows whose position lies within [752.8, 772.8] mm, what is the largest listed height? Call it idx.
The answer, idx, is 6.71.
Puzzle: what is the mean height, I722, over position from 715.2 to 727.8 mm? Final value 6.41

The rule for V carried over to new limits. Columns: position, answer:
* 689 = 5.296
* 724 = 5.886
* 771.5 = 6.381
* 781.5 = 3.989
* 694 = 5.938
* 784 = 4.671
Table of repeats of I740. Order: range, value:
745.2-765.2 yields 5.492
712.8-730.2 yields 5.886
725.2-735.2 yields 5.754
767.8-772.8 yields 6.297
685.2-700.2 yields 5.296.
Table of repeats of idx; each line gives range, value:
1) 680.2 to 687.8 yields 5.636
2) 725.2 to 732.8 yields 6.179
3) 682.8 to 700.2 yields 6.133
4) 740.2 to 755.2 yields 6.347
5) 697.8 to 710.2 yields 7.661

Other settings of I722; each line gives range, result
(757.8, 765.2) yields 6.04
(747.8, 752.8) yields 5.59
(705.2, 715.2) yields 7.2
